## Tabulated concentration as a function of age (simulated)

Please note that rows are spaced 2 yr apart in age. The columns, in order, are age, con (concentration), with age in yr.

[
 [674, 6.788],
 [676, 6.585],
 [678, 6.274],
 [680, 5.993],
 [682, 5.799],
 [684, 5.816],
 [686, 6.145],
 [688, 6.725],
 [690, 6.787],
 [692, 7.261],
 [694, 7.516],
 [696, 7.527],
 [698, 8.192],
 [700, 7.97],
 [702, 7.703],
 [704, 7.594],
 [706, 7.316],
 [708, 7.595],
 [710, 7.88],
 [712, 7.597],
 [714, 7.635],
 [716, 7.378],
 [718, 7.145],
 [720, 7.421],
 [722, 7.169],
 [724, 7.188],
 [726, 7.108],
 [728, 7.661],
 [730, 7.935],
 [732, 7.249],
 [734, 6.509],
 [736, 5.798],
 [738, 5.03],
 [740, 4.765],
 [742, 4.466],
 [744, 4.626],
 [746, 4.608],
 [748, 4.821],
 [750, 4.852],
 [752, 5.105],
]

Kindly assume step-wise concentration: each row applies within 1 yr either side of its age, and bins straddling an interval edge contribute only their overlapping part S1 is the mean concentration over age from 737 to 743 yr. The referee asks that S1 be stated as 4.75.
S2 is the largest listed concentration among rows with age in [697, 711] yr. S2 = 8.192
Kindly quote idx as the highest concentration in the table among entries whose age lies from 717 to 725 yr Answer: 7.421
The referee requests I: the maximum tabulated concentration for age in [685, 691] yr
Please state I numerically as 6.787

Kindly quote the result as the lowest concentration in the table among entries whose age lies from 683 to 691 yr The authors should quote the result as 5.816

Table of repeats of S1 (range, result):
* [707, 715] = 7.68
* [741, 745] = 4.55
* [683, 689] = 6.23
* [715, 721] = 7.31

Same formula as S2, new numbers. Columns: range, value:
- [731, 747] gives 7.249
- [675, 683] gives 6.585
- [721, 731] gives 7.935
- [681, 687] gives 6.145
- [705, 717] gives 7.88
